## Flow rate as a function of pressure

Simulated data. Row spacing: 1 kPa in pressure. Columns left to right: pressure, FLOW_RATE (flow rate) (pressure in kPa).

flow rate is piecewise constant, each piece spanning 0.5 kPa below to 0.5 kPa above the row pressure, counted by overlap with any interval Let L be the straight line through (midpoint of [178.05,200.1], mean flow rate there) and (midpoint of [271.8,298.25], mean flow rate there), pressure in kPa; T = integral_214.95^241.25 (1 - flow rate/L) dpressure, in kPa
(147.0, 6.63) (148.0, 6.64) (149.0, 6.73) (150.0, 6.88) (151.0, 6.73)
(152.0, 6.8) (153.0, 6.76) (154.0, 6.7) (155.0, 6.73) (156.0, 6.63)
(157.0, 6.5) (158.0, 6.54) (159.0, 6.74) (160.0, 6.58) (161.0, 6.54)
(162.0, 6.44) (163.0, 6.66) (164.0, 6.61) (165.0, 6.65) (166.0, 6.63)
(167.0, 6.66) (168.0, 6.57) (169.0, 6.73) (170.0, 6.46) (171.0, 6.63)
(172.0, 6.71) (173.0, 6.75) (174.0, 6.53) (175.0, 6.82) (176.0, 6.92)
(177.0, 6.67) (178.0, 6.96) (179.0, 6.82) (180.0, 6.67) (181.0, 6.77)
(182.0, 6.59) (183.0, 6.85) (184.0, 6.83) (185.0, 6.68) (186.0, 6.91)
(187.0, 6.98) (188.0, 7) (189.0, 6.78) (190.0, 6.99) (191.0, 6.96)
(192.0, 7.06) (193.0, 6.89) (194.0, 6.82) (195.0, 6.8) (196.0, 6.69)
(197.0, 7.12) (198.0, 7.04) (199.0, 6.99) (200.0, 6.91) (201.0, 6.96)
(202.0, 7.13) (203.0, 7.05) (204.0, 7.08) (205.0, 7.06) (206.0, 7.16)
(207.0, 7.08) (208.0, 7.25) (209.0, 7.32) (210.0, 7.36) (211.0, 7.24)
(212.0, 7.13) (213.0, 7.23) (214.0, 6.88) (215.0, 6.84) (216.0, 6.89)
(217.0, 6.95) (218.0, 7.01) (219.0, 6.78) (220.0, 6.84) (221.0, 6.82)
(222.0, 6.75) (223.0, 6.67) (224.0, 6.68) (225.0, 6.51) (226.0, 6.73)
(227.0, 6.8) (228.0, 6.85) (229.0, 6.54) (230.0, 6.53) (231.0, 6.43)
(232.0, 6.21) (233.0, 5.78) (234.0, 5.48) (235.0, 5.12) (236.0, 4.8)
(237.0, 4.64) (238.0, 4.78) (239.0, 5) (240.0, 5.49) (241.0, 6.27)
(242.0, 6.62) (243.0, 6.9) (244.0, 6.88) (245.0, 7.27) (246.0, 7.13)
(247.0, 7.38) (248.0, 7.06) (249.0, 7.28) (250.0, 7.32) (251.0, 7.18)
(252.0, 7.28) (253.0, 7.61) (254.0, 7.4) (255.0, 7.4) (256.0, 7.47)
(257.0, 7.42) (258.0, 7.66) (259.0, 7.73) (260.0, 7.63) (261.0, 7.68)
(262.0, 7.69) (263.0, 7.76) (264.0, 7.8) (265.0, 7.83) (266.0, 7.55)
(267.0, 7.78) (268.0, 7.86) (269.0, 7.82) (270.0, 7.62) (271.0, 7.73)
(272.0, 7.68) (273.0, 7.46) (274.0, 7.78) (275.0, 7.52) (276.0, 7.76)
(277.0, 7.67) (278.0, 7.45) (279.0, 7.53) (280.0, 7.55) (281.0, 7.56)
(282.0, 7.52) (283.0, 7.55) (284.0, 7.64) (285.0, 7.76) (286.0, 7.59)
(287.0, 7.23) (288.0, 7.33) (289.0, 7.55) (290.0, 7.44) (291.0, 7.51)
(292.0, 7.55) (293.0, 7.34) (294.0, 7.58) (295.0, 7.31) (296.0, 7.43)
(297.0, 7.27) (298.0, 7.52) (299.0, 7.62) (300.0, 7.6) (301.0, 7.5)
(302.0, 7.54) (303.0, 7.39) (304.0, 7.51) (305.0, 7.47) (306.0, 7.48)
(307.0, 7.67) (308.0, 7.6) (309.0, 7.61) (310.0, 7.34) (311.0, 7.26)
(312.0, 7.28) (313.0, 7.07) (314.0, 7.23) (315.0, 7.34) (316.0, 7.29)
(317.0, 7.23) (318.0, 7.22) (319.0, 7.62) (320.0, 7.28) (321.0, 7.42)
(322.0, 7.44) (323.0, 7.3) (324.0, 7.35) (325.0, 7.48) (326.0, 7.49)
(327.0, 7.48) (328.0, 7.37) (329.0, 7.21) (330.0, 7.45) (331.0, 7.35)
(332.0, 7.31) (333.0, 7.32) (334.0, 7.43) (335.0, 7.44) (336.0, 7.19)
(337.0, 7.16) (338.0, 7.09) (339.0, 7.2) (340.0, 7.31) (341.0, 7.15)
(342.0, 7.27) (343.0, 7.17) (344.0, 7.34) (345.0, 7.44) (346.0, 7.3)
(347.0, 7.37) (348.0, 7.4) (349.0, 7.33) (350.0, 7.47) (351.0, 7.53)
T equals 3.4 kPa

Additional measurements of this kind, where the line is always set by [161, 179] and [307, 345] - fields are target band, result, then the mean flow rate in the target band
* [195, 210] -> -0.6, 7.06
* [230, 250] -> 2.3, 6.17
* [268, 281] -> -1.0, 7.64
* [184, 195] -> -0.2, 6.9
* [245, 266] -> -1.3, 7.48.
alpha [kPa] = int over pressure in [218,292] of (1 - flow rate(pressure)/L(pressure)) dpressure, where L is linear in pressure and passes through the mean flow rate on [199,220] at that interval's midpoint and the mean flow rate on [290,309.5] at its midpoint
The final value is 2.3 kPa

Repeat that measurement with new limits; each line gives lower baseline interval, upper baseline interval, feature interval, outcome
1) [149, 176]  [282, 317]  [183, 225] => -0.4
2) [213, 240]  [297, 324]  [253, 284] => -3.5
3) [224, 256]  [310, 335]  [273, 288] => -1.4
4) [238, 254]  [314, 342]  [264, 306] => -3.1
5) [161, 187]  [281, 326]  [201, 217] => -0.5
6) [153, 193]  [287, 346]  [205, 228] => -0.1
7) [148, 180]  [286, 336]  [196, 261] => 1.8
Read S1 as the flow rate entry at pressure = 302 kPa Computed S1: 7.54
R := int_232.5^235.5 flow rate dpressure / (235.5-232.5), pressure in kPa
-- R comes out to 5.46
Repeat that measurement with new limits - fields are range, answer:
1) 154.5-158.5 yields 6.6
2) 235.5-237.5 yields 4.72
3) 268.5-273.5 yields 7.66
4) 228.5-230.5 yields 6.54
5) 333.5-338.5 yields 7.26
